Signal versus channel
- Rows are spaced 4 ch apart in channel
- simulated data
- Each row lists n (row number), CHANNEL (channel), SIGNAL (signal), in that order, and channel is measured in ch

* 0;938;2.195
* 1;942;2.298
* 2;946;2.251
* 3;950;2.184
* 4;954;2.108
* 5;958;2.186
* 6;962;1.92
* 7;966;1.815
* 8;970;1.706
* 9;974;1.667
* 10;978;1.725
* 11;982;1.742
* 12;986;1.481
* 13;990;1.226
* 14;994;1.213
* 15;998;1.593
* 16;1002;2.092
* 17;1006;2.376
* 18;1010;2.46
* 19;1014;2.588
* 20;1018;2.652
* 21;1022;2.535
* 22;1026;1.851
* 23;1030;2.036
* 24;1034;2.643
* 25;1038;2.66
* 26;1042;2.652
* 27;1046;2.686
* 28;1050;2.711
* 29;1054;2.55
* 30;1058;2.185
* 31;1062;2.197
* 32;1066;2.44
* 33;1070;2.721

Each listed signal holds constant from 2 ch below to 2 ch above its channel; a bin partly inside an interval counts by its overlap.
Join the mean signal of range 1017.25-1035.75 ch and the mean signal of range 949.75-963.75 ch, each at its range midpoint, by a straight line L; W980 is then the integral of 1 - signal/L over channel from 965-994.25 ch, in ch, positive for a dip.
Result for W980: 7.82 ch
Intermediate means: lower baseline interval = 2.09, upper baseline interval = 2.32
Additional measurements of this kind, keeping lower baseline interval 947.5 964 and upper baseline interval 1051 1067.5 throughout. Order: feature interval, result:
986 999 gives 5.0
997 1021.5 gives -1.1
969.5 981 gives 2.4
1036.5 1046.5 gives -1.5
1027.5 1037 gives -0.2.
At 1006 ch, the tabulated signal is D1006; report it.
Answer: 2.376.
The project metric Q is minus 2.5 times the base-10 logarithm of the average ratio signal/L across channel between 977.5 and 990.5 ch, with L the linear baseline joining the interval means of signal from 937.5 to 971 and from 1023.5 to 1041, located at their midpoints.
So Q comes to 0.36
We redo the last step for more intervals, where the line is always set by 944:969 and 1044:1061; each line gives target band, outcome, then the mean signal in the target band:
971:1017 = 0.21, 1.85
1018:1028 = 0.04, 2.28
